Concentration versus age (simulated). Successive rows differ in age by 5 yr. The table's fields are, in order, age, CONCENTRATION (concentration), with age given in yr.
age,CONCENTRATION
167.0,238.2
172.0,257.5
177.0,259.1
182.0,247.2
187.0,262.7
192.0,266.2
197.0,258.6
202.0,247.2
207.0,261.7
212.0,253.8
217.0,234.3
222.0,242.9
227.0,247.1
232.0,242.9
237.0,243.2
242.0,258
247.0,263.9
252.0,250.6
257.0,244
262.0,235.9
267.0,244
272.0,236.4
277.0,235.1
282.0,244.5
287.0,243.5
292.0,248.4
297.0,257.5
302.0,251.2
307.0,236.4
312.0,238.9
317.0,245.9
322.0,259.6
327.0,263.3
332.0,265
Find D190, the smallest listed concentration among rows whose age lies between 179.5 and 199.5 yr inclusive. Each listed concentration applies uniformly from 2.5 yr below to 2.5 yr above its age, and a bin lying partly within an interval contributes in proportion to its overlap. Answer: 247.2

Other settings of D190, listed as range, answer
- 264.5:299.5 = 235.1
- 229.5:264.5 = 235.9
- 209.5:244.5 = 234.3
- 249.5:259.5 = 244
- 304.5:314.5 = 236.4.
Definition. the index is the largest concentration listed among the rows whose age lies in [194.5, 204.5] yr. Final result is 258.6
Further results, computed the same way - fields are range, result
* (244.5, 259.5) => 263.9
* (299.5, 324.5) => 259.6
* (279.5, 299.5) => 257.5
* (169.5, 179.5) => 259.1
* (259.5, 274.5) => 244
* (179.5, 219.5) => 266.2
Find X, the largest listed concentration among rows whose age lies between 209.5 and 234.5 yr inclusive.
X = 253.8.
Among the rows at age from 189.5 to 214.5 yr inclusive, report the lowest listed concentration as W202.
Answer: 247.2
